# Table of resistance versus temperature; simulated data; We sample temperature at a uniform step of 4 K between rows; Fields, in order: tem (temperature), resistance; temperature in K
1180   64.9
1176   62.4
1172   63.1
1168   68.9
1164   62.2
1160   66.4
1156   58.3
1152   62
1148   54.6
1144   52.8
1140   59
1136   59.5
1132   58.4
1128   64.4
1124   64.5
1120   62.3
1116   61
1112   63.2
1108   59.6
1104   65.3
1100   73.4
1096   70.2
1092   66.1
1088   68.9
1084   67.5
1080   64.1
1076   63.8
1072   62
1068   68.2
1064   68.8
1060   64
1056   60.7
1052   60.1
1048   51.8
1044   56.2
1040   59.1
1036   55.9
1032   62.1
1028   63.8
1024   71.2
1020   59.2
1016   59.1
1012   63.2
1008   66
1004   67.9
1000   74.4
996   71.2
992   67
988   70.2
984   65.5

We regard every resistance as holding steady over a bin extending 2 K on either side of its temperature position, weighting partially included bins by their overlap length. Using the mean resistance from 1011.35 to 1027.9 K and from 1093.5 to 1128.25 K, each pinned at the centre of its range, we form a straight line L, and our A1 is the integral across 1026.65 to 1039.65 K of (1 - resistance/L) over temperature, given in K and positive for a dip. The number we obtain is 0.7 K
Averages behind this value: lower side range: 63.2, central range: 60.2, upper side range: 64.9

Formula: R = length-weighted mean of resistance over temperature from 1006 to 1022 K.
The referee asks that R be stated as 61.9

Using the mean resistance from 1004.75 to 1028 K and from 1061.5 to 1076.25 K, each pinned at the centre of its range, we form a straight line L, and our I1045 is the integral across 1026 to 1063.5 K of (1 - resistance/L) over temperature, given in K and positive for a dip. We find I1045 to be 3.1 K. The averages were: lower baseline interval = 64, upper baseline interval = 65.9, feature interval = 59.7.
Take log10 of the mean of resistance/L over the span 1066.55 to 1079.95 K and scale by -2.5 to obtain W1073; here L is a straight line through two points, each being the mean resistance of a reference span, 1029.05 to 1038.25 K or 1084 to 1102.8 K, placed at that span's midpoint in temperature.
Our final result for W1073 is 0.025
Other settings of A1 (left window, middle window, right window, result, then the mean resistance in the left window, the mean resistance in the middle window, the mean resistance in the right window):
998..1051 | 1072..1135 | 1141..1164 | -4.53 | 62.3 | 64.7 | 59.1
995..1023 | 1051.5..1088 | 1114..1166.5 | -0.82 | 65.9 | 64.8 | 60.5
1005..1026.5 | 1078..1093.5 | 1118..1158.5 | -1.31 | 63.9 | 66.7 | 59.7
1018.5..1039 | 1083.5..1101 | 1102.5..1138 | -1.98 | 62.4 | 69.1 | 62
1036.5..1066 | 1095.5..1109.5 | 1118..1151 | -1.74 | 59.9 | 67.1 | 59.5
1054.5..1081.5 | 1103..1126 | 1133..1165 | -0.38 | 64.6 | 62.5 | 59.2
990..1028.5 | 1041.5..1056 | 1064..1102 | 2.18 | 66.4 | 56.8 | 67.2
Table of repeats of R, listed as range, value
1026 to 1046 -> 59.4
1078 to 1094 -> 66.7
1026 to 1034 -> 63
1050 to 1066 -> 63.4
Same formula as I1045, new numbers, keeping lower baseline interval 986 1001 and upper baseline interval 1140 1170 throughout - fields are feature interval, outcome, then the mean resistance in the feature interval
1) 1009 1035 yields 2.19 K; 62.9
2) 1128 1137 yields 0.28 K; 60.1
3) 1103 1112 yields 0.17 K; 62.3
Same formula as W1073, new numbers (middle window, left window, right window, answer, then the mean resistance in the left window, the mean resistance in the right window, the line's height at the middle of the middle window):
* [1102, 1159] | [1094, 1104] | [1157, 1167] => 0.12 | 70.5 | 64.2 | 67.3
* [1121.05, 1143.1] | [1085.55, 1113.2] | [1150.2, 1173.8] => 0.07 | 66.8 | 63.5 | 65.1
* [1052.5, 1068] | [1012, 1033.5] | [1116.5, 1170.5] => -0.04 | 63.1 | 61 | 62.5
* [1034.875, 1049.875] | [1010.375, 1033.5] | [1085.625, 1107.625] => 0.16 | 63.1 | 68.1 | 64.5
